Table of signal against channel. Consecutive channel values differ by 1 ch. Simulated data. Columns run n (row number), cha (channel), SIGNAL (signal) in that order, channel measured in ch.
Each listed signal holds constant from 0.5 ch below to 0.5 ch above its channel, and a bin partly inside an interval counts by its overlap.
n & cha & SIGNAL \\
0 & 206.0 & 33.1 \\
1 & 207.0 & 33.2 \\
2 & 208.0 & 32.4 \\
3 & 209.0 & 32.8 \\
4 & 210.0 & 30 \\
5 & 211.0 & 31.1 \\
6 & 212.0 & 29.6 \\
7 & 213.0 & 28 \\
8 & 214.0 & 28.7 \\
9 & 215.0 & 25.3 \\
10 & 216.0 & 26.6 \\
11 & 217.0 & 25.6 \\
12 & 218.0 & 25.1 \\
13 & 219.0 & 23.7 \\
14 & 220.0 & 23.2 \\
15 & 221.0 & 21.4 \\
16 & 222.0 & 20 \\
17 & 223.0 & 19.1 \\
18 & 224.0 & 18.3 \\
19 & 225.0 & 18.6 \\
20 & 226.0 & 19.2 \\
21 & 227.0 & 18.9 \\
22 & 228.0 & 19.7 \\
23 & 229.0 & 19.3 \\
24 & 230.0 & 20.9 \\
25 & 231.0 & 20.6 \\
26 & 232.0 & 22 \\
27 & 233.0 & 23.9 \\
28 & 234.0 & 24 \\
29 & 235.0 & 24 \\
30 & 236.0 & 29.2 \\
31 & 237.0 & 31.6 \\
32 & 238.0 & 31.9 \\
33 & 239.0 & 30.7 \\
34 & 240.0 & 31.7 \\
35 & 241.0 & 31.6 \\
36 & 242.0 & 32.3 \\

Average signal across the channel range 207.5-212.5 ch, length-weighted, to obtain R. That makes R 31.2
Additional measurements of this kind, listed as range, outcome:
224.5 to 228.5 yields 19.1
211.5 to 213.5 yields 28.8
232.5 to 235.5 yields 24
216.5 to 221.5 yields 23.8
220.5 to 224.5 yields 19.7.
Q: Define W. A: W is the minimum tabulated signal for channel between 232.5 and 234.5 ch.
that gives 23.9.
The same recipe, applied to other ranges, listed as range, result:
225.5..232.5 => 18.9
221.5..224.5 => 18.3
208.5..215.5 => 25.3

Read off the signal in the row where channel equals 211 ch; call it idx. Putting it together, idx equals 31.1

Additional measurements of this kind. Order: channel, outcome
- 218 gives 25.1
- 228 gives 19.7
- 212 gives 29.6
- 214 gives 28.7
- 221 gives 21.4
